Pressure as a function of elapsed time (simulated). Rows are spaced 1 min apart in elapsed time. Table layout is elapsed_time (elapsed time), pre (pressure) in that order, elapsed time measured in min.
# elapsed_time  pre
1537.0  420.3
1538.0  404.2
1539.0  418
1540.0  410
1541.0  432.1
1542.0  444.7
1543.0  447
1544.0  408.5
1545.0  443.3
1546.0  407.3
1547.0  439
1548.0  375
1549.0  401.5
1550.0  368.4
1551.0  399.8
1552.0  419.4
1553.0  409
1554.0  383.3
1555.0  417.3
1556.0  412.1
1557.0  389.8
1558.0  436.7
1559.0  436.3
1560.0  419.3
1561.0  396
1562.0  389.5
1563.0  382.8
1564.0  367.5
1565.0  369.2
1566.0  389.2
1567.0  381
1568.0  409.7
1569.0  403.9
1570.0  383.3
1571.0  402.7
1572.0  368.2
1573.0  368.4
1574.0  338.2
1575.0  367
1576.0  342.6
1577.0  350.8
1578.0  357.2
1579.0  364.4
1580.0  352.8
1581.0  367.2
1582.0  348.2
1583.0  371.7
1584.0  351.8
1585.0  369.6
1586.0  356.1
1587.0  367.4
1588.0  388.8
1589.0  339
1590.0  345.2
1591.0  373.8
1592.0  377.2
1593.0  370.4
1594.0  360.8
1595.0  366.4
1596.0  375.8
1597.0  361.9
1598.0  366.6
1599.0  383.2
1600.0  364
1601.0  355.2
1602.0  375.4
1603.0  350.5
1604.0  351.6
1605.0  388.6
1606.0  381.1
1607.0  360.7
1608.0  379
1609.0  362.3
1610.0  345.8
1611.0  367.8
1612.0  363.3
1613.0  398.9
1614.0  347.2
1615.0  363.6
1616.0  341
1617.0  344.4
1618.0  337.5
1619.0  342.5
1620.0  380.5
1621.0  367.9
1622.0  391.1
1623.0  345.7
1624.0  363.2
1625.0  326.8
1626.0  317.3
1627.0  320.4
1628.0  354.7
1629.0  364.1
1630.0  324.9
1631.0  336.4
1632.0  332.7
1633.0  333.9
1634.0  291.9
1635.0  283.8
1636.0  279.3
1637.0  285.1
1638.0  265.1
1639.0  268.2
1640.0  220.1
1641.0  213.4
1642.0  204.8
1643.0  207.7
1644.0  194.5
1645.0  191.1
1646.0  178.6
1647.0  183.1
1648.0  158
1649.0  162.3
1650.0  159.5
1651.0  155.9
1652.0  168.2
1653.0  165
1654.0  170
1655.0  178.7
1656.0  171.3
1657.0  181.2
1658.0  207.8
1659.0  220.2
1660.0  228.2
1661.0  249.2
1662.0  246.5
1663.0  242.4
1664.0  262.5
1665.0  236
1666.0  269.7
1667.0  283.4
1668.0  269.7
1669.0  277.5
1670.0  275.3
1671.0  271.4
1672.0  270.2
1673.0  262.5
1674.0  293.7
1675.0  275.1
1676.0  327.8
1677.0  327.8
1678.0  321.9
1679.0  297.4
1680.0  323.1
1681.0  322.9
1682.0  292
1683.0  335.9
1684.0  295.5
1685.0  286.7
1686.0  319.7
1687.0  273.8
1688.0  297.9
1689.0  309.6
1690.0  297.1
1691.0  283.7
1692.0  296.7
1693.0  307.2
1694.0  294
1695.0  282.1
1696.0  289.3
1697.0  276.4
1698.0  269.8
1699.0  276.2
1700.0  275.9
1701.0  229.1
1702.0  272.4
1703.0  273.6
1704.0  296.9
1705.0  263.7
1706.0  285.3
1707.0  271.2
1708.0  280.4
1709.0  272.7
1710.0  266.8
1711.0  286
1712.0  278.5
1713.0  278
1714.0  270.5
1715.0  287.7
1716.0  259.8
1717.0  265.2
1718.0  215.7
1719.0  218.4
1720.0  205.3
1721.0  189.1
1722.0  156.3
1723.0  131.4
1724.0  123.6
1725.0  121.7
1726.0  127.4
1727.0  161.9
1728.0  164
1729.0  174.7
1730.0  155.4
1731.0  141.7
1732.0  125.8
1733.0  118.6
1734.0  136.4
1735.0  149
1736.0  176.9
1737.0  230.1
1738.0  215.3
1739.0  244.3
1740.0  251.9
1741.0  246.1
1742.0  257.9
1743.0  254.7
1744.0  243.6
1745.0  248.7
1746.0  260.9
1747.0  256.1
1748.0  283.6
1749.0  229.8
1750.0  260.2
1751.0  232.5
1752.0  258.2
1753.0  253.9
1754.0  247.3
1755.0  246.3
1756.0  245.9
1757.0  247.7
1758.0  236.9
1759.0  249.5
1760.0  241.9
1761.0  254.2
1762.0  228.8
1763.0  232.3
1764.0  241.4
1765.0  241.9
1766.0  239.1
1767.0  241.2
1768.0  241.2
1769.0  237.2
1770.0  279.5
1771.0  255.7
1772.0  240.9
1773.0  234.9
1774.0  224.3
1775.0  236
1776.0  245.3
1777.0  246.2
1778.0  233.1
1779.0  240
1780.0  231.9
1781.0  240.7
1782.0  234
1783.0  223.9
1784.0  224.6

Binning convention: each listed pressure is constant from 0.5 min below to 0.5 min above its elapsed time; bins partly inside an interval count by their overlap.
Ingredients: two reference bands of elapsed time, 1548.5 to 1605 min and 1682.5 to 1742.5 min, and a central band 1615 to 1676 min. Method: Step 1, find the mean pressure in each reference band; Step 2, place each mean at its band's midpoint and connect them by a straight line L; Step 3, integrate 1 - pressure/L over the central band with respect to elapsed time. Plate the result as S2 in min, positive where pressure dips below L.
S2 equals 8.7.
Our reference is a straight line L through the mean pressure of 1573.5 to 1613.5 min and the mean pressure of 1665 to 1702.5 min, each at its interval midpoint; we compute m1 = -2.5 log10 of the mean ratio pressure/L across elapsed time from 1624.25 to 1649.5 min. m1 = 0.237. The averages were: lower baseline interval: 364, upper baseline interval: 289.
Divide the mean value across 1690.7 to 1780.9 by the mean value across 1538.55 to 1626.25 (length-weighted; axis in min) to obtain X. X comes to 0.6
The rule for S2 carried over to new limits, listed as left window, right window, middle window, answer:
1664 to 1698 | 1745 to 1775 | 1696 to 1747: 8.4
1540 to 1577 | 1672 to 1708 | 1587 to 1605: 0.1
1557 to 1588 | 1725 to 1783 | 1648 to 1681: 6.2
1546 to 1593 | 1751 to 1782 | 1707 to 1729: 4.8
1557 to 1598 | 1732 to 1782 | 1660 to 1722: 2.2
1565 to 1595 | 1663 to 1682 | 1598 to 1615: -1.1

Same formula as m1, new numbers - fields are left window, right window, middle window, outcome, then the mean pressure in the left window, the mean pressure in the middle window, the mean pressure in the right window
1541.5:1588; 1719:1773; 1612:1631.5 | -0.05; 389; 351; 216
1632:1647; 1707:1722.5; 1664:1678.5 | -0.15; 245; 282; 249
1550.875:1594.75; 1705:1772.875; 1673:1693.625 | -0.10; 379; 303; 227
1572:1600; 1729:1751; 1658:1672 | 0.12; 362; 255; 213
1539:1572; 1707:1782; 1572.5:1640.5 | 0.02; 405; 349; 227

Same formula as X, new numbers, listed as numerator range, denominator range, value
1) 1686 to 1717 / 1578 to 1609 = 0.77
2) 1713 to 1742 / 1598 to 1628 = 0.53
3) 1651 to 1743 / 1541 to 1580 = 0.62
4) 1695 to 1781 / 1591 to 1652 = 0.74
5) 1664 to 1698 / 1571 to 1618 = 0.80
